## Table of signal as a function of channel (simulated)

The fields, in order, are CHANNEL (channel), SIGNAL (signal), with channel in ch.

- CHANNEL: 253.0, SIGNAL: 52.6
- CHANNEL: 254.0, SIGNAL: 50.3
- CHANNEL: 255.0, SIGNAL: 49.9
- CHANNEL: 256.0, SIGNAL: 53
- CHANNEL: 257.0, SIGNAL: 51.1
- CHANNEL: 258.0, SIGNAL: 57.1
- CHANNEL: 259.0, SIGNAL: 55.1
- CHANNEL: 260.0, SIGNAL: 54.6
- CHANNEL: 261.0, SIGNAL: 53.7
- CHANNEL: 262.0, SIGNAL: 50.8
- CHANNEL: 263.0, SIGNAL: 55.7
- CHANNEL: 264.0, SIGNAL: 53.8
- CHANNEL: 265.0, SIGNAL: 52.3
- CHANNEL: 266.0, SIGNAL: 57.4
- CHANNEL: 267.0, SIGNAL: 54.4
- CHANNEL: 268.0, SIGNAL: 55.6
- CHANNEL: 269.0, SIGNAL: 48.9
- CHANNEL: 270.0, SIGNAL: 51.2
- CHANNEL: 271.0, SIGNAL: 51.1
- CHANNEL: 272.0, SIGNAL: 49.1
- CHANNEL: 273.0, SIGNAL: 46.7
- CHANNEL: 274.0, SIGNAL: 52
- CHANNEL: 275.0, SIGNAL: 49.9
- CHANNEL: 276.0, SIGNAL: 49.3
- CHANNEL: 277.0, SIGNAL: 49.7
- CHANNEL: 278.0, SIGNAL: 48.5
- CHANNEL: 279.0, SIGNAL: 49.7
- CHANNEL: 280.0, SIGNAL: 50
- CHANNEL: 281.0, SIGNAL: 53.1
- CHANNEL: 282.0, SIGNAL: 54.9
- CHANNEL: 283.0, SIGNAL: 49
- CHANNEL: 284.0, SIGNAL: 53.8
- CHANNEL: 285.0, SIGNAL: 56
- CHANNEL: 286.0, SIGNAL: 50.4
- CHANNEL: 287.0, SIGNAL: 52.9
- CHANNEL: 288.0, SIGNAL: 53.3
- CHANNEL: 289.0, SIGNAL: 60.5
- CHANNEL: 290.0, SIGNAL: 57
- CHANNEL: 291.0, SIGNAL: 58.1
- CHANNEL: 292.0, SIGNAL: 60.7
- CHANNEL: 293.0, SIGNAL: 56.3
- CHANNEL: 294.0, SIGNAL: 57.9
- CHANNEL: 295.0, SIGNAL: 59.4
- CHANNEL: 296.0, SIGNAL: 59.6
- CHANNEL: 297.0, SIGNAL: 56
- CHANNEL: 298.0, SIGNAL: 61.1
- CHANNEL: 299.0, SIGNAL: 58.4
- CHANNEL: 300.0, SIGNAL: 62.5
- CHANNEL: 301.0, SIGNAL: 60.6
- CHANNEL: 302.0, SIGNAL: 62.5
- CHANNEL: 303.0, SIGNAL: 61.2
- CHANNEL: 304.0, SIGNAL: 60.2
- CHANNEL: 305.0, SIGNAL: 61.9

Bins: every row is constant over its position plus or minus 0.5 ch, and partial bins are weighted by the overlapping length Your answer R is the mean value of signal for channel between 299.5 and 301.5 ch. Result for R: 61.5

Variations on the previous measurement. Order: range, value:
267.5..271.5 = 51.7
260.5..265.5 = 53.3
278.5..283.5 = 51.3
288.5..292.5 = 59.1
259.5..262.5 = 53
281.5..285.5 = 53.4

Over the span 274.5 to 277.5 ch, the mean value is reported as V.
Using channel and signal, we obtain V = 49.6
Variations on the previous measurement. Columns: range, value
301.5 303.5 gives 61.9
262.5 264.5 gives 54.8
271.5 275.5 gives 49.4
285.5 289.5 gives 54.3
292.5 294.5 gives 57.1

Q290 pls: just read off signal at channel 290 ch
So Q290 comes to 57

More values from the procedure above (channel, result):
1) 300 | 62.5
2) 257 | 51.1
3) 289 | 60.5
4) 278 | 48.5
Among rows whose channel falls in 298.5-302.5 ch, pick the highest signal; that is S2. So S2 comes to 62.5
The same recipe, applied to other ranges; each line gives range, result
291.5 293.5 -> 60.7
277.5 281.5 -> 53.1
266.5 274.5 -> 55.6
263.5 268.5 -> 57.4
